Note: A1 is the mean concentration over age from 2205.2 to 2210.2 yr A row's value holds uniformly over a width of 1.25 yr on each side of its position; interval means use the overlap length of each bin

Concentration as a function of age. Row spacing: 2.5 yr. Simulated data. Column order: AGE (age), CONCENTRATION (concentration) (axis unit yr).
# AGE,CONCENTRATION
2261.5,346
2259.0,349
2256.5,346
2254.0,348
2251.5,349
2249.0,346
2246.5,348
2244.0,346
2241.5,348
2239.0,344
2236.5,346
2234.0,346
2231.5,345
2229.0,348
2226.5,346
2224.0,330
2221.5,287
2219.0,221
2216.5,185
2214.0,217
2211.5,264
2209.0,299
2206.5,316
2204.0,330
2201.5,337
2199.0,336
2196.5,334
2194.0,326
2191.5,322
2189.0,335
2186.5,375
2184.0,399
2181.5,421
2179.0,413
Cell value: 308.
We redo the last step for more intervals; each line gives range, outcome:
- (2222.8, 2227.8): 338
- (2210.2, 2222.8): 235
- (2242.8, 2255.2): 347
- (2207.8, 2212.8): 281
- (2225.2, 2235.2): 346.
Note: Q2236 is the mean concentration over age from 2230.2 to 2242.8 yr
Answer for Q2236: 346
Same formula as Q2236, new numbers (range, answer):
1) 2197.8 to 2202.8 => 336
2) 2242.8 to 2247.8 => 347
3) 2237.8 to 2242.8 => 346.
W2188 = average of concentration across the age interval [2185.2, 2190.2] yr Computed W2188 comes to 356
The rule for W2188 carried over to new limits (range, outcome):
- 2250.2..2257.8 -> 348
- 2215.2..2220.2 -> 203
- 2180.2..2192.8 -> 370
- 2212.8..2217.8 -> 201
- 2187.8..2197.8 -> 329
